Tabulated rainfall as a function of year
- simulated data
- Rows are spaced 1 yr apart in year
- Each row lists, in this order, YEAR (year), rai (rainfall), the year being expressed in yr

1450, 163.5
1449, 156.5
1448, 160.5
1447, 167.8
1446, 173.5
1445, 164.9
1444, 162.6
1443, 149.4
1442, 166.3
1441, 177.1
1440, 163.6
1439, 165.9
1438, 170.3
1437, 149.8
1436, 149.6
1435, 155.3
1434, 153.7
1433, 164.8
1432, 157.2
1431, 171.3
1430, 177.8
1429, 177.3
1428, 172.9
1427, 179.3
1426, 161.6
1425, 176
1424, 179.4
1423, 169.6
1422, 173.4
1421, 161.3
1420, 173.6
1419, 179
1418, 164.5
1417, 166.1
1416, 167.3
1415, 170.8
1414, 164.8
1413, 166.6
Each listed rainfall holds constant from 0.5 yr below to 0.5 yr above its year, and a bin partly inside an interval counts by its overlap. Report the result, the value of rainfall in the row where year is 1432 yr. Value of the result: 157.2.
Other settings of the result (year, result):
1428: 172.9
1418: 164.5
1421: 161.3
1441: 177.1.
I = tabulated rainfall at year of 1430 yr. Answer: 177.8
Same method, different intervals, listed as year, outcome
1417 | 166.1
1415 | 170.8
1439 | 165.9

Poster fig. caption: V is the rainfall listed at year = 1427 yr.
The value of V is 179.3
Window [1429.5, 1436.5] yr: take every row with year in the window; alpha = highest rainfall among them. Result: 177.8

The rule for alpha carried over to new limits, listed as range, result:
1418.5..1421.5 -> 179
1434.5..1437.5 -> 155.3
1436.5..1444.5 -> 177.1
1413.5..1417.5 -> 170.8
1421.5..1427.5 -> 179.4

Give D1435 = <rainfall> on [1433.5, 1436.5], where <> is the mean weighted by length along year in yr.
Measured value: 153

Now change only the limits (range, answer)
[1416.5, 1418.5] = 165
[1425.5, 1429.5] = 173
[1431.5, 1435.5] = 158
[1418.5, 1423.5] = 171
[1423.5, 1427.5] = 174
